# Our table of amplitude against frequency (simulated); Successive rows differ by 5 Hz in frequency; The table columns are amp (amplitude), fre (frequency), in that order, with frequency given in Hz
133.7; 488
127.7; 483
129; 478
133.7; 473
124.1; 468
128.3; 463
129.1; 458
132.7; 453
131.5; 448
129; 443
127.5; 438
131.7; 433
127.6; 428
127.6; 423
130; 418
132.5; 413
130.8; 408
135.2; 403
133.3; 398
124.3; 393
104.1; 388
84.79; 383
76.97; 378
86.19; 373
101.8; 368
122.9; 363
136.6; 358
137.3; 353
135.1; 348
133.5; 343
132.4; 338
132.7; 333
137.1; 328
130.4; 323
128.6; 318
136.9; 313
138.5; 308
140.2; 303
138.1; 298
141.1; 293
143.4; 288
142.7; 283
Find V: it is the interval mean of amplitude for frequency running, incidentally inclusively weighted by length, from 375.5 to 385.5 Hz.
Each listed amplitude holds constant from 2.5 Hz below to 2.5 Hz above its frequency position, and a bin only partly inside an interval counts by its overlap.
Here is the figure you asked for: 80.9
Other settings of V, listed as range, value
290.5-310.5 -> 139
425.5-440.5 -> 129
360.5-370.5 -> 112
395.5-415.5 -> 133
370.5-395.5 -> 95.3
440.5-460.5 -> 131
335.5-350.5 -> 134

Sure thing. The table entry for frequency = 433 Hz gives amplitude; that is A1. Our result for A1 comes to 131.7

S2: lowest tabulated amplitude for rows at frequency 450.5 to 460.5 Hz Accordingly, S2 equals 129.1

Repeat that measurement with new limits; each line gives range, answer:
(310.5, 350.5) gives 128.6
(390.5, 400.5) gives 124.3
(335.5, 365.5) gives 122.9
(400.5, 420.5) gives 130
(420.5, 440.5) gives 127.5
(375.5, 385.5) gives 76.97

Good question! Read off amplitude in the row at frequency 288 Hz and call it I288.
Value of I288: 143.4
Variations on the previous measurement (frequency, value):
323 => 130.4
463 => 128.3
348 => 135.1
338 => 132.4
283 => 142.7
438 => 127.5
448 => 131.5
